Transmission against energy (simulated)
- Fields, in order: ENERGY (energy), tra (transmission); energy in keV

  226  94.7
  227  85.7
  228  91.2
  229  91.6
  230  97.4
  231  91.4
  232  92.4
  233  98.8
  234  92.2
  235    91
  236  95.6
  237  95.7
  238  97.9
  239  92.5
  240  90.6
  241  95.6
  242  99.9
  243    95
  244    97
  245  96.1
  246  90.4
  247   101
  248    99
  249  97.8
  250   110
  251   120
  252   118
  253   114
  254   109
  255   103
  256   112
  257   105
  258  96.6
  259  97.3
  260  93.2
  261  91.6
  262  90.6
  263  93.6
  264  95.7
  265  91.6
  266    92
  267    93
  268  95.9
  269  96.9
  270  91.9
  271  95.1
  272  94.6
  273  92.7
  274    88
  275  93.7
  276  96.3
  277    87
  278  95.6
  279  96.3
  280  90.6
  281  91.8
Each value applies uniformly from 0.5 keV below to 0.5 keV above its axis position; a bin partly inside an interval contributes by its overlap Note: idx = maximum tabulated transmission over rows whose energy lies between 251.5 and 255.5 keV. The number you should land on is 118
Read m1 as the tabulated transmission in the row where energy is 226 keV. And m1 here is 94.7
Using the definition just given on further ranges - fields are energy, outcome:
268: 95.9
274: 88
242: 99.9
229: 91.6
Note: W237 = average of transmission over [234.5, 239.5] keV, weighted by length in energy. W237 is 94.5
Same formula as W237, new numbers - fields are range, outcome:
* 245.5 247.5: 95.7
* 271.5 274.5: 91.8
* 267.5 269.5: 96.4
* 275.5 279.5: 93.8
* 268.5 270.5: 94.4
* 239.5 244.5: 95.6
